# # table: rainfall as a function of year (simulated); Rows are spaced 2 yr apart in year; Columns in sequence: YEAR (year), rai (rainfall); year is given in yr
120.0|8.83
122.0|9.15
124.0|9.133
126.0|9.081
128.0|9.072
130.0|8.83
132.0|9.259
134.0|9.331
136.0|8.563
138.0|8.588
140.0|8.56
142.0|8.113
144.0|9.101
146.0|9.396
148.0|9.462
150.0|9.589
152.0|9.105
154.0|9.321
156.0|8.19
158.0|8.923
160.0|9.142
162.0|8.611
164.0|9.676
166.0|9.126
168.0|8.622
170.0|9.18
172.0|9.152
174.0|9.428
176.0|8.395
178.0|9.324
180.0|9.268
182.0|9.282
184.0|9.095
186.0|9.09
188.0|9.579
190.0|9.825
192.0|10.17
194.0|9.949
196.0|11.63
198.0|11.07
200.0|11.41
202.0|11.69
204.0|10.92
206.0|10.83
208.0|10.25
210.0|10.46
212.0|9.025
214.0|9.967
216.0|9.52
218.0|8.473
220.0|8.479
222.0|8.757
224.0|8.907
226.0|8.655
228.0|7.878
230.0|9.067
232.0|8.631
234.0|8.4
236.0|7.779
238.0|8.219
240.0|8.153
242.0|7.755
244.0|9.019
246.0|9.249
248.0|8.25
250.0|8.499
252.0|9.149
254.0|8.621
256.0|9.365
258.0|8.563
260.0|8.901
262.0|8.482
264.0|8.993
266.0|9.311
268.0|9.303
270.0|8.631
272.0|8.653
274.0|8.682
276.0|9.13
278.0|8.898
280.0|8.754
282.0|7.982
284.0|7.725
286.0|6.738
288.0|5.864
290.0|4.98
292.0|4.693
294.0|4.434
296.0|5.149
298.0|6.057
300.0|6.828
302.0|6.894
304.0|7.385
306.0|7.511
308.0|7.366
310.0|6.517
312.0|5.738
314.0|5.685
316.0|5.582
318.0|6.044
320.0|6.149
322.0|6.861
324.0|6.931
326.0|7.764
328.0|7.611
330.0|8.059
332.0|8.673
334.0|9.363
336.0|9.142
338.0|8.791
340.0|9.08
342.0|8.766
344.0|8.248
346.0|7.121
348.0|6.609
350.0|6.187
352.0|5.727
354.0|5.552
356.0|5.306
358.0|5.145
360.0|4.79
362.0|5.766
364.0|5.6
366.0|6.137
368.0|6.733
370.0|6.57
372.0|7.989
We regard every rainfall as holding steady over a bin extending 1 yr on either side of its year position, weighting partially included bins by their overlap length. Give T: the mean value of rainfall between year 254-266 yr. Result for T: 8.88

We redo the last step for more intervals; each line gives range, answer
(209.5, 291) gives 8.52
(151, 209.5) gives 9.67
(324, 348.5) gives 8.25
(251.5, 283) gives 8.83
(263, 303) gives 7.38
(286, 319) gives 6.07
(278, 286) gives 8.07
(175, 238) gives 9.52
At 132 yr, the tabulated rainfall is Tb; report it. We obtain 9.259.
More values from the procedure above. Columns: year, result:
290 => 4.98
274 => 8.682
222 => 8.757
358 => 5.145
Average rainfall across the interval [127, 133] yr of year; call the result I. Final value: 9.05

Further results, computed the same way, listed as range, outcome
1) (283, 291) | 6.33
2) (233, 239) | 8.13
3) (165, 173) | 9.02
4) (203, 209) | 10.7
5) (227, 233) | 8.53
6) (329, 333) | 8.37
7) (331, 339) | 8.99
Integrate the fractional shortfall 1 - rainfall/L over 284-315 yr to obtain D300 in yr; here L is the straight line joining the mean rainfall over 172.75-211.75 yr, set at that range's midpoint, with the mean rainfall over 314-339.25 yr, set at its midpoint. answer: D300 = 7.1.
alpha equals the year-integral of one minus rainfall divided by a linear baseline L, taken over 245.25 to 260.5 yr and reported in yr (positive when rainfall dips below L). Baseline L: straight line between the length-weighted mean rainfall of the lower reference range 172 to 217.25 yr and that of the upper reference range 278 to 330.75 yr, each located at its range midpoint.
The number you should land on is -1.2 yr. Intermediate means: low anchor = 9.98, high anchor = 6.63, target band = 8.82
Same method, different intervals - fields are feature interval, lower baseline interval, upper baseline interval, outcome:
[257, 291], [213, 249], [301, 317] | -3.1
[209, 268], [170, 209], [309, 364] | 1.1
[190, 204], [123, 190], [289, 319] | -4.5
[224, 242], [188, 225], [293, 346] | 2.0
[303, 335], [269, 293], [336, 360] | 0.6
